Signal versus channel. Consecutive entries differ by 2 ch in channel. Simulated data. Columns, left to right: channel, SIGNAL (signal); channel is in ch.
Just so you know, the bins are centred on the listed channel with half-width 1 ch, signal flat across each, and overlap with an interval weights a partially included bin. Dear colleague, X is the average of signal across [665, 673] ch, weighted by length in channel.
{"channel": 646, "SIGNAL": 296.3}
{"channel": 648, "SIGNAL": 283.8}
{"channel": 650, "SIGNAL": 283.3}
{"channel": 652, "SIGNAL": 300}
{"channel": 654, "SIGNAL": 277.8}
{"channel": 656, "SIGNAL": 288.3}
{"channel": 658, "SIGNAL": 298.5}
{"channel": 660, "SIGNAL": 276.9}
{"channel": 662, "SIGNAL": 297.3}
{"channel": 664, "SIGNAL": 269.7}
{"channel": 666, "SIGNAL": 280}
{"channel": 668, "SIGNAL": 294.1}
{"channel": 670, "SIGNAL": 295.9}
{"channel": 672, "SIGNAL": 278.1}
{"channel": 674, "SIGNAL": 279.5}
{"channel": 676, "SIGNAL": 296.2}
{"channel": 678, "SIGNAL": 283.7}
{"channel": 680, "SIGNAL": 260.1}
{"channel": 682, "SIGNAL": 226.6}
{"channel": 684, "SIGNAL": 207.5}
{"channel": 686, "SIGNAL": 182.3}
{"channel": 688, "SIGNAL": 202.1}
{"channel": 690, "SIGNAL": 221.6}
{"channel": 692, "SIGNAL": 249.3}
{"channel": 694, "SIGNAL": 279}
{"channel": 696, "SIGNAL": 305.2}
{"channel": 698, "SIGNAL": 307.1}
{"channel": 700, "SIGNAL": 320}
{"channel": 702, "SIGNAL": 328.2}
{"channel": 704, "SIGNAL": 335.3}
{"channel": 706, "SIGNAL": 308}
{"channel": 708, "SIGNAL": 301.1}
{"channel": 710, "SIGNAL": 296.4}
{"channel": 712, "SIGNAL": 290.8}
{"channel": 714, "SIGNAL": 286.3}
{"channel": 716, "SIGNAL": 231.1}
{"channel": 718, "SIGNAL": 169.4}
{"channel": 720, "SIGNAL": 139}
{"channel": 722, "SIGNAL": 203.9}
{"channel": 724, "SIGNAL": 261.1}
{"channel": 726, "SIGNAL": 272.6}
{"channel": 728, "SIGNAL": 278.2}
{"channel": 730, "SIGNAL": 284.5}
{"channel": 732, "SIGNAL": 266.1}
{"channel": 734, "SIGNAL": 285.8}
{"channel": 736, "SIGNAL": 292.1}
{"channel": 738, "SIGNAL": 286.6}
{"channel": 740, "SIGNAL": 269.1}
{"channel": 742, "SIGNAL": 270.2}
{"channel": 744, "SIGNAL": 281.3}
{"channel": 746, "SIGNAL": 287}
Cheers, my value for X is 287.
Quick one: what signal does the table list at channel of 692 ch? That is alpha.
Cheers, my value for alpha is 249.3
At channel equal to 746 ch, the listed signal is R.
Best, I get 287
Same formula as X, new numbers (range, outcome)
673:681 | 280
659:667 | 281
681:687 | 205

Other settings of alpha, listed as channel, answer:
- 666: 280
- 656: 288.3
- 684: 207.5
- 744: 281.3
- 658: 298.5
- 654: 277.8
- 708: 301.1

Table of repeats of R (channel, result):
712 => 290.8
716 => 231.1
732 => 266.1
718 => 169.4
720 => 139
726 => 272.6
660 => 276.9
